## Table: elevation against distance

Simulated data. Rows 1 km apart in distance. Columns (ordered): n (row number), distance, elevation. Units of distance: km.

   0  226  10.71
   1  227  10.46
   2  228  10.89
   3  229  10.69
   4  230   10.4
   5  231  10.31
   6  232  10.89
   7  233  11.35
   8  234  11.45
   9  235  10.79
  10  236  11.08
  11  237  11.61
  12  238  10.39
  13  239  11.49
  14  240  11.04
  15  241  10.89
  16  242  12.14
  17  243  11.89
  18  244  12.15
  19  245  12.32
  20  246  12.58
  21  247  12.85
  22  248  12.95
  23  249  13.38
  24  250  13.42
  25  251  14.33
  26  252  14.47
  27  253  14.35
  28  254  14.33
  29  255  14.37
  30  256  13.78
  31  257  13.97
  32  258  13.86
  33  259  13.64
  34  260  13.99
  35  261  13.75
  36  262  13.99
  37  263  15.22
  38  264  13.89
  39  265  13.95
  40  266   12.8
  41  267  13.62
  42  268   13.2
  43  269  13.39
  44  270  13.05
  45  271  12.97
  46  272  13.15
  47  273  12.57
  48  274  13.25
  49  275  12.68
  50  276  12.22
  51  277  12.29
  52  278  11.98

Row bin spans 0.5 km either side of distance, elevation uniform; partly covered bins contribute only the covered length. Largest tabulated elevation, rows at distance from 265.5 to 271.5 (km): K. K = 13.62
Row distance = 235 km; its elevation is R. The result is 10.79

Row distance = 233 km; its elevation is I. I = 11.35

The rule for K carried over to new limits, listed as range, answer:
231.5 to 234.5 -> 11.45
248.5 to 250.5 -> 13.42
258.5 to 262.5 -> 13.99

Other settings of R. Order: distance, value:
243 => 11.89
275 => 12.68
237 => 11.61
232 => 10.89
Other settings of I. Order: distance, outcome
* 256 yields 13.78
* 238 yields 10.39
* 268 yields 13.2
